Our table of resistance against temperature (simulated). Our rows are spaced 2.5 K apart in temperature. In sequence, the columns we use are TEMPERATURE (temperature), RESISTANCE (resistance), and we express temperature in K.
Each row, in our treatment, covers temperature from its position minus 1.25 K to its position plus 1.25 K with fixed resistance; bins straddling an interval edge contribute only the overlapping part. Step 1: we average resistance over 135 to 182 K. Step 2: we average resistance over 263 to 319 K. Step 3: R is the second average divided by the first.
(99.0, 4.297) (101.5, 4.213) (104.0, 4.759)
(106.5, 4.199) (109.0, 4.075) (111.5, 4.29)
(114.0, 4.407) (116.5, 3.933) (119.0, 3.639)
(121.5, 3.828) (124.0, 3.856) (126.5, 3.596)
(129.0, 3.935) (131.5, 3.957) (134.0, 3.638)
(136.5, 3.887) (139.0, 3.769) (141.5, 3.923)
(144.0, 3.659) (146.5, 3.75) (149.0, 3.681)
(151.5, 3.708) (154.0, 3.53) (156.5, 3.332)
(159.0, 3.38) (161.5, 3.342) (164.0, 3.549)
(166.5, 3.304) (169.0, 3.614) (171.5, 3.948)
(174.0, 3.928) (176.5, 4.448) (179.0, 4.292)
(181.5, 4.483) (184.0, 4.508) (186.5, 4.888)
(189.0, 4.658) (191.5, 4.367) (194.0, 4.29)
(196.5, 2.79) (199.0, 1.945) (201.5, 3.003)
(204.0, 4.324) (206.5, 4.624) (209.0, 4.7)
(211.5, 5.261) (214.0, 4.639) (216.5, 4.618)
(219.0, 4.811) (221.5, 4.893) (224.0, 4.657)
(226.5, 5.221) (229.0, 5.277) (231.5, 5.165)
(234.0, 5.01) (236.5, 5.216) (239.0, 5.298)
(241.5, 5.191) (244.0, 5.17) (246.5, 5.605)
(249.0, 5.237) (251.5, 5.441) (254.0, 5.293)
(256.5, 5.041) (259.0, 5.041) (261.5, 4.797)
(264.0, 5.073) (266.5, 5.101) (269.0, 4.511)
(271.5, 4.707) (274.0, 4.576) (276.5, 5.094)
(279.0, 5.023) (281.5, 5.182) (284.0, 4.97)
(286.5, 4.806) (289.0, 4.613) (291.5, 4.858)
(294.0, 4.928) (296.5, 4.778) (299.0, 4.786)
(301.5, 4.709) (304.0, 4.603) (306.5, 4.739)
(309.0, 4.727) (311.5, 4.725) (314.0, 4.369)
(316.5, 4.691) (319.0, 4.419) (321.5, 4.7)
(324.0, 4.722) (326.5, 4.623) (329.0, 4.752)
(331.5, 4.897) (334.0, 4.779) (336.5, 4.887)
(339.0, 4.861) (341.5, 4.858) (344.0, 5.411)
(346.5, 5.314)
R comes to 1.3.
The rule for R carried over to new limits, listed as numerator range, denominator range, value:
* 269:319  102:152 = 1.21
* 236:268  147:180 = 1.40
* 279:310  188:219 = 1.17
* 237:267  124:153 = 1.38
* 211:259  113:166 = 1.37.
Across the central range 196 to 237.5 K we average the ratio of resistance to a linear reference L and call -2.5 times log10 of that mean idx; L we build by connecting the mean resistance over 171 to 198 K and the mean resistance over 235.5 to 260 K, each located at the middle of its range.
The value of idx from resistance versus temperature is 0.06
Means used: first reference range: 4.22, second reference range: 5.26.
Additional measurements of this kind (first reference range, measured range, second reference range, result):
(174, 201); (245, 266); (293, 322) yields -0.18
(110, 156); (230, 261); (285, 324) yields -0.19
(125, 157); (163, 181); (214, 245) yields 0.08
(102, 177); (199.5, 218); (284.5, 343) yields -0.04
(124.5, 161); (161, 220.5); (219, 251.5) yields 0.09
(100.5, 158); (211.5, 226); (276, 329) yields -0.11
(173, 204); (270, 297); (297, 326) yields -0.08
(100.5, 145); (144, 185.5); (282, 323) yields 0.10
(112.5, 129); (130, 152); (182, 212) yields 0.05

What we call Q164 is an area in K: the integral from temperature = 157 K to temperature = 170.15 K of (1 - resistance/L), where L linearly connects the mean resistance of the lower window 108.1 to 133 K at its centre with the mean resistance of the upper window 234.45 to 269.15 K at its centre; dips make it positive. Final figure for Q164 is 2.77 K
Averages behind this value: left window 3.95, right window 5.16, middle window 3.43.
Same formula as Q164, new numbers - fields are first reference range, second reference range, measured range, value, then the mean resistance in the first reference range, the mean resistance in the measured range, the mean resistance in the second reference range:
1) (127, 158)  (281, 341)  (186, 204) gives 1.5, 3.72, 3.7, 4.75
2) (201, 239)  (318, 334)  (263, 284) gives -0.7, 4.81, 4.91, 4.7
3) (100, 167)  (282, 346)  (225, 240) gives -2.9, 3.83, 5.19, 4.78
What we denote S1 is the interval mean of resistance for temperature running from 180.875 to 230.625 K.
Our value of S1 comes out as 4.4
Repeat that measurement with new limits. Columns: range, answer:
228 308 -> 4.99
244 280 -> 5.04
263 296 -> 4.88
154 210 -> 3.88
